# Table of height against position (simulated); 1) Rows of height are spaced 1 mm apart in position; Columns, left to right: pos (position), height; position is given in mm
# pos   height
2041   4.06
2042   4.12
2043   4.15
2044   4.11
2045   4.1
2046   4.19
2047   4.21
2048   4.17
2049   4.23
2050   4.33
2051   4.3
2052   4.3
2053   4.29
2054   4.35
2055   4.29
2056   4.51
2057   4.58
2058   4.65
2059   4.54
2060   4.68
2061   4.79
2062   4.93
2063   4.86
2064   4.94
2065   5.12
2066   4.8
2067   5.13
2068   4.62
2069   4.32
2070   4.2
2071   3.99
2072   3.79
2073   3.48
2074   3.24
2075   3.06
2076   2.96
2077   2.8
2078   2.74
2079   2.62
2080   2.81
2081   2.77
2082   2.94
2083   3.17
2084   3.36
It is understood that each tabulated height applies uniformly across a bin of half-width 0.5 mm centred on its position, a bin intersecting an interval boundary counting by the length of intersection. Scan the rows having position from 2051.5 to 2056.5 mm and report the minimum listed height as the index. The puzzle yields 4.29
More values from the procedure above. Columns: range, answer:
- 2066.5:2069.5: 4.32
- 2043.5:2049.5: 4.1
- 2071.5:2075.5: 3.06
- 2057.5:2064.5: 4.54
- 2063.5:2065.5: 4.94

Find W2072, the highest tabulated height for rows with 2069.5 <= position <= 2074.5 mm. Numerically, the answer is 4.2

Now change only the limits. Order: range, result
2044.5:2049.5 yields 4.23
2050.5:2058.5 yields 4.65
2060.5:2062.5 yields 4.93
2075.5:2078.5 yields 2.96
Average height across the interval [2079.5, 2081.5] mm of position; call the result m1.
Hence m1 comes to 2.79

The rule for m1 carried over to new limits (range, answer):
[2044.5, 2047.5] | 4.17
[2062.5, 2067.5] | 4.97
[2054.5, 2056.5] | 4.4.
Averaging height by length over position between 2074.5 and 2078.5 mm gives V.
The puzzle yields 2.89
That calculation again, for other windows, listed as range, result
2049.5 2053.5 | 4.3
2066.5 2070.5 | 4.57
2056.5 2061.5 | 4.65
